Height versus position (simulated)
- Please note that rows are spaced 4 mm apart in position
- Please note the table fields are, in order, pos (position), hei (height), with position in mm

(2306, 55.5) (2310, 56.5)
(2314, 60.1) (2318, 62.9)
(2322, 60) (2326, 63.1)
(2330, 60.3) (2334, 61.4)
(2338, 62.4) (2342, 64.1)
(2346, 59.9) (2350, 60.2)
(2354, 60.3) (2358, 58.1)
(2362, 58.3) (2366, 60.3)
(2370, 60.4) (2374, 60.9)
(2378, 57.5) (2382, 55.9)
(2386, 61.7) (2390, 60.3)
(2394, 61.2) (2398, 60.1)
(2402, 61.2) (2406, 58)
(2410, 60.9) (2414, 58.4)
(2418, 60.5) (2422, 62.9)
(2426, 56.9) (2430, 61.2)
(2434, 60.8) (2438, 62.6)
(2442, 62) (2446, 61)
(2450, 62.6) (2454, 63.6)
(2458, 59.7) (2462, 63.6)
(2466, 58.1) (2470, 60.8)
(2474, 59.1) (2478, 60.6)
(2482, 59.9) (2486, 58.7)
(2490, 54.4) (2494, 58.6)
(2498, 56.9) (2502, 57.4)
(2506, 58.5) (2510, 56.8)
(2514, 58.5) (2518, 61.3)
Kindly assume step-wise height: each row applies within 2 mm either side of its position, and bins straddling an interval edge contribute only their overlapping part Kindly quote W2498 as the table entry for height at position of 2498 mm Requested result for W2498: 56.9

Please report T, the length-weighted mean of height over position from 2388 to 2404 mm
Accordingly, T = 60.7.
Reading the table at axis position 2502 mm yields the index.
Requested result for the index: 57.4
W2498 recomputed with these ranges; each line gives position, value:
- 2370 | 60.4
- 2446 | 61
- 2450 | 62.6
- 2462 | 63.6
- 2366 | 60.3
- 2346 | 59.9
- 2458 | 59.7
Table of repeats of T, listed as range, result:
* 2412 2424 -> 60.6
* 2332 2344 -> 62.6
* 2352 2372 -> 59.5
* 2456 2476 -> 60.3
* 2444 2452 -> 61.8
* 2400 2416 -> 59.6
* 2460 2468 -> 60.9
